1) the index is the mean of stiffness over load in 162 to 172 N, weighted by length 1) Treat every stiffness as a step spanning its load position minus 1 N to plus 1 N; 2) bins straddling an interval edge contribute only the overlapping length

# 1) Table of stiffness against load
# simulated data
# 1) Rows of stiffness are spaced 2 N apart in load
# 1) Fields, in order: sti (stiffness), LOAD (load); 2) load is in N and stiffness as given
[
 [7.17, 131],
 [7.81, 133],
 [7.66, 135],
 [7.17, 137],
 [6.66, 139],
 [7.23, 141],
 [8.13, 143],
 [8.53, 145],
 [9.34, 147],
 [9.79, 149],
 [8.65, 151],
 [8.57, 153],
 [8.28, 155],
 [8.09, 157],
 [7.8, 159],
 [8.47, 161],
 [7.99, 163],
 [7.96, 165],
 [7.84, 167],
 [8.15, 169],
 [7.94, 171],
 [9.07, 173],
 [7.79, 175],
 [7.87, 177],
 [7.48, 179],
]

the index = 7.98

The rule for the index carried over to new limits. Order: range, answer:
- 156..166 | 8.06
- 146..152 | 9.26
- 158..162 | 8.13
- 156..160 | 7.95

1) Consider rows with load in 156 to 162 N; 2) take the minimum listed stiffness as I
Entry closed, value 7.8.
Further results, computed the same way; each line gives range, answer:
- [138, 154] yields 6.66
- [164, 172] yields 7.84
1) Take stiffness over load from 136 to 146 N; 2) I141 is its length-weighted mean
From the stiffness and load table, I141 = 7.54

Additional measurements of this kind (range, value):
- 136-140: 6.92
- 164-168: 7.9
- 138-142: 6.95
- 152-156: 8.43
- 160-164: 8.23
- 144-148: 8.93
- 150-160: 8.28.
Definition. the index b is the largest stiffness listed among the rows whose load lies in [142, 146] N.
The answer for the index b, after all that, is 8.53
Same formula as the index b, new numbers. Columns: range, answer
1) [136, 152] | 9.79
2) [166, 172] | 8.15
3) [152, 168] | 8.57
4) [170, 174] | 9.07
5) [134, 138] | 7.66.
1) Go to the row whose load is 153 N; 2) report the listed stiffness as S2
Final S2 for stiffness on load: 8.57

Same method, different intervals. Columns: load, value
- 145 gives 8.53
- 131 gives 7.17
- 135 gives 7.66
